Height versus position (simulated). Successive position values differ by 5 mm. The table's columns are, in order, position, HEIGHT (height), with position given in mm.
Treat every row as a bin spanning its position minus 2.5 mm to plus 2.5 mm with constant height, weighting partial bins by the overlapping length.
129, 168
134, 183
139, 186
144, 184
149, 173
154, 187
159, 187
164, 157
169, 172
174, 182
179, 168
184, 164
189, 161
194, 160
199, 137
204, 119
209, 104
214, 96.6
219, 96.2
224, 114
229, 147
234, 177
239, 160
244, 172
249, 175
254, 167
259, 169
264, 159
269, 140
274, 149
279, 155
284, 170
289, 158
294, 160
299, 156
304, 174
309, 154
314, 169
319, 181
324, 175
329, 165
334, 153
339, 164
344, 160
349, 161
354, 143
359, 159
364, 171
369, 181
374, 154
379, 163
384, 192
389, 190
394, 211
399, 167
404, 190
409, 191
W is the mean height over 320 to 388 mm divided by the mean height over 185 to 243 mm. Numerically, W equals 1.22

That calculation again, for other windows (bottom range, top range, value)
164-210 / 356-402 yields 1.15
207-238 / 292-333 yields 1.34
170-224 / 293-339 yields 1.19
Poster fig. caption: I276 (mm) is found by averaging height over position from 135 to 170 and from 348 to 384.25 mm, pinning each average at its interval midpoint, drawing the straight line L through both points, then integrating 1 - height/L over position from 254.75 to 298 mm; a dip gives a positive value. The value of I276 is 3.1 mm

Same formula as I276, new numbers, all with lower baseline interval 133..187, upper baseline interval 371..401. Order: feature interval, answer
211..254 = 8.3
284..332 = 3.4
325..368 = 4.4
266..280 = 2.4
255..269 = 1.4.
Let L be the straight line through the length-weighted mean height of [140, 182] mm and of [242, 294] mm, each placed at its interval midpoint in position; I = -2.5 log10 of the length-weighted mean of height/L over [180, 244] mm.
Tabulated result 0.22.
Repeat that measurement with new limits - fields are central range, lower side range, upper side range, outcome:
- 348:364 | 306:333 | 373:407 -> 0.13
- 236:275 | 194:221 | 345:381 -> -0.24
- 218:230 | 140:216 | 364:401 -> 0.34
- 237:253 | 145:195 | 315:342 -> 0.00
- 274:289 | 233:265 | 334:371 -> 0.05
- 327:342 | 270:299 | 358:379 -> 0.01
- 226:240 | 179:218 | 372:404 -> -0.12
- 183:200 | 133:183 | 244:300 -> 0.11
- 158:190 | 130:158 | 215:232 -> -0.08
